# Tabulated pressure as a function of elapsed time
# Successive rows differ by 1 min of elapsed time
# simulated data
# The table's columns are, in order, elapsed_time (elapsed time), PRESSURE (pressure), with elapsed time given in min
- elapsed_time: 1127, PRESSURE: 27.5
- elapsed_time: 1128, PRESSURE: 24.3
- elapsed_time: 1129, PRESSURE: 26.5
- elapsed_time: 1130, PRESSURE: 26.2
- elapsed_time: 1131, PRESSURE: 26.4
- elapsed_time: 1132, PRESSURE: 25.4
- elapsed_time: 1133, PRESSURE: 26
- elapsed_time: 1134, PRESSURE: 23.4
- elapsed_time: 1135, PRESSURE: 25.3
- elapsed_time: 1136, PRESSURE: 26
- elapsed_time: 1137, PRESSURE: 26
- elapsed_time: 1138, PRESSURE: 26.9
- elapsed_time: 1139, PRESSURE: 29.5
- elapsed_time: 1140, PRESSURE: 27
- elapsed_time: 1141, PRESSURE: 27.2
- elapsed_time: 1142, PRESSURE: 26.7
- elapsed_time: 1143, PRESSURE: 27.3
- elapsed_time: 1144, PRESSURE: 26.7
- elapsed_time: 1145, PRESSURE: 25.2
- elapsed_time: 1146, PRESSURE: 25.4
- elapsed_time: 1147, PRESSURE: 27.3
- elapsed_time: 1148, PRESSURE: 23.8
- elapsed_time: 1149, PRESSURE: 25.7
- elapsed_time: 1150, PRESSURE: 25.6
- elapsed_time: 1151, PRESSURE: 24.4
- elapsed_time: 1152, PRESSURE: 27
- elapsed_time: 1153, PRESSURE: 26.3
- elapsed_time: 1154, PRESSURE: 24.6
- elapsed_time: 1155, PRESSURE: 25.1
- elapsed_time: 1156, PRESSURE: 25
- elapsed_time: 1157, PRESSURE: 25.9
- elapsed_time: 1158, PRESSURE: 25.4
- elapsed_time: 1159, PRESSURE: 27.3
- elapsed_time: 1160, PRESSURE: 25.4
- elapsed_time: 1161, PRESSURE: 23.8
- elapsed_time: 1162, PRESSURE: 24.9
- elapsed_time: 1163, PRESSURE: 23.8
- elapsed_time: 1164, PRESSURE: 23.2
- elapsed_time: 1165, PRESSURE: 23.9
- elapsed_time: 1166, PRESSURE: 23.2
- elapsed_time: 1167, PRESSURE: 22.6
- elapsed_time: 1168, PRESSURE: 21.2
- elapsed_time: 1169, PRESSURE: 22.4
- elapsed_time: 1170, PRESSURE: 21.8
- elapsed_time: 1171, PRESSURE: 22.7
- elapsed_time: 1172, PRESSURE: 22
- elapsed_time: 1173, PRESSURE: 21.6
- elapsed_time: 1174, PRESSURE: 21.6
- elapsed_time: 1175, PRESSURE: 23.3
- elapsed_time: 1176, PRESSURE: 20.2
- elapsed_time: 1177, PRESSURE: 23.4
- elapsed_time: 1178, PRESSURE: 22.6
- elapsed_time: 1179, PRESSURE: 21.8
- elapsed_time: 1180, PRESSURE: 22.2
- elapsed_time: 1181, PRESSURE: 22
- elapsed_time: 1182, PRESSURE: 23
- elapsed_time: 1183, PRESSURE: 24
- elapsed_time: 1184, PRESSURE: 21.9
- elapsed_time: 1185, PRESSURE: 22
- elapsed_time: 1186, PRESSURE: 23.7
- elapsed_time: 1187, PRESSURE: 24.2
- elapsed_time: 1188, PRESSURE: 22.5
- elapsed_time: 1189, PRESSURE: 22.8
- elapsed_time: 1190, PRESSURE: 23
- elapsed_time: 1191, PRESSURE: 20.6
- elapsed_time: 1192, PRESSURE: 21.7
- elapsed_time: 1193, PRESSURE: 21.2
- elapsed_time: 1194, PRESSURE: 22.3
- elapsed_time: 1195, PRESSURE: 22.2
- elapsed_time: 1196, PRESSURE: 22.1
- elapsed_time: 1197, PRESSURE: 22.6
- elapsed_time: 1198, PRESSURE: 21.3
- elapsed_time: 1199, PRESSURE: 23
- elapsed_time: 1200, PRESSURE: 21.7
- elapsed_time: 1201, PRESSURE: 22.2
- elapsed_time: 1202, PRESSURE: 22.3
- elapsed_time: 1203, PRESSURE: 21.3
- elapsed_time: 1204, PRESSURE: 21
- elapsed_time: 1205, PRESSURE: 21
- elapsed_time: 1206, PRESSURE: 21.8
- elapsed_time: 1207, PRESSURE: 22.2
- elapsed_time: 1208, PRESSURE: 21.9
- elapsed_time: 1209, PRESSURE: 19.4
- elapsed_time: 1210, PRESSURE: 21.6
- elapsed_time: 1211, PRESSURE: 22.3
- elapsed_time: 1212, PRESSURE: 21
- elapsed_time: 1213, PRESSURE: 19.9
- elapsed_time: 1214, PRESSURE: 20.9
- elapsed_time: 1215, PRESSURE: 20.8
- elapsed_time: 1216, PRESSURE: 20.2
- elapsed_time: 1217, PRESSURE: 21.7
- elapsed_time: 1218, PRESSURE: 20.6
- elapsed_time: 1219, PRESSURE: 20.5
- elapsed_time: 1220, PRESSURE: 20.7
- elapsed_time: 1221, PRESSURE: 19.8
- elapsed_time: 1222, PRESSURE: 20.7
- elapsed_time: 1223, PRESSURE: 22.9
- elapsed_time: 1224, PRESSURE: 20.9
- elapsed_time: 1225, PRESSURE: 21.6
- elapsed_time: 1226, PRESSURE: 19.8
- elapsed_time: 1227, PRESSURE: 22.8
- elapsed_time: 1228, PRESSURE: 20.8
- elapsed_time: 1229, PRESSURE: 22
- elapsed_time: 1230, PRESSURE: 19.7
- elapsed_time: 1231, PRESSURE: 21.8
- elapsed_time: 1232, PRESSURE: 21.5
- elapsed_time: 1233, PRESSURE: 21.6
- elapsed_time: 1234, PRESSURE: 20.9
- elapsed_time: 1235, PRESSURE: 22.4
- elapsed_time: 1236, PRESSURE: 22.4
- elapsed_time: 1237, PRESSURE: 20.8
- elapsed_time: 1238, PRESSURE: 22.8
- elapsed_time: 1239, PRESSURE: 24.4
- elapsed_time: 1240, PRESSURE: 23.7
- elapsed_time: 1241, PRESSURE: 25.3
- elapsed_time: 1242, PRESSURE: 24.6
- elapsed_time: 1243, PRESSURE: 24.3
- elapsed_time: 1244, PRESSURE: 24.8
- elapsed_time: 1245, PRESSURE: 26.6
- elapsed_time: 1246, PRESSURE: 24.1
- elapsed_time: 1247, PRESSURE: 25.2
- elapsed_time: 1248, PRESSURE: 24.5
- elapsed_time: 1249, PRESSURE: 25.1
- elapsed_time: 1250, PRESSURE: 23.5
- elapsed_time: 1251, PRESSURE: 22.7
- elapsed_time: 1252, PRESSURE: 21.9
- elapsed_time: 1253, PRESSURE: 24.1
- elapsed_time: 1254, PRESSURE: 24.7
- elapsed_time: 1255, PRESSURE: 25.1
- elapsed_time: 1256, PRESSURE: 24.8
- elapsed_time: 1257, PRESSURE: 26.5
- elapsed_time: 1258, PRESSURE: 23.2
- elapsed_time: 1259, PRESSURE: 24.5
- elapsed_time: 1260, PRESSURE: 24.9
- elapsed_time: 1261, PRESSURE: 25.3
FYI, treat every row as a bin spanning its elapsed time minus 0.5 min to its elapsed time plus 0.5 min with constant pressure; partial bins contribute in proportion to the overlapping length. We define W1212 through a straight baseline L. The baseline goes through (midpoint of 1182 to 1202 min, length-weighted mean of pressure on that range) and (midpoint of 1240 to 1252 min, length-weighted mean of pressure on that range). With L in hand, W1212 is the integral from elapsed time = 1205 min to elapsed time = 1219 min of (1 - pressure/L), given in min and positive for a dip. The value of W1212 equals 1.3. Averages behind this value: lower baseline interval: 22.4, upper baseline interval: 24.5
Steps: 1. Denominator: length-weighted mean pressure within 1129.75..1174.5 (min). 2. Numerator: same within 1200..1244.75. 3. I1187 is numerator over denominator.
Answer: 0.87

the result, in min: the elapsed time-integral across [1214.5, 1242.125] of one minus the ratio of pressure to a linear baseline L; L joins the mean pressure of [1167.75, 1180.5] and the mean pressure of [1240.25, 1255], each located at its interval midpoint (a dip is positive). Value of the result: 2.5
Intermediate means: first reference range 22.1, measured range 21.7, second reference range 24.4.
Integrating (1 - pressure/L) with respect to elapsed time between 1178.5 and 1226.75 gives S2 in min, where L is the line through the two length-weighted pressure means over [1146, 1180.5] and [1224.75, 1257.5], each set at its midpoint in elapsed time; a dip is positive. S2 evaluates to 3.8 min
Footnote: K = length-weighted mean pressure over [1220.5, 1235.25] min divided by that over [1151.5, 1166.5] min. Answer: 0.85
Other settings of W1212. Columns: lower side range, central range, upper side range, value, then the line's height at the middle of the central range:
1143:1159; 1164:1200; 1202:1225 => 1.56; 23.4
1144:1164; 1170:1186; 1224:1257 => 1.56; 24.7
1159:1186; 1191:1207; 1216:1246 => 0.49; 22.5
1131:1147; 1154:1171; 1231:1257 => 1.12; 25.7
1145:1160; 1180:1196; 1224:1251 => 1.33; 24.5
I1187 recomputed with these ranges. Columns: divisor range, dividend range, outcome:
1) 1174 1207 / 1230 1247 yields 1.04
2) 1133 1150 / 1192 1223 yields 0.82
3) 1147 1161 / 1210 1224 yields 0.82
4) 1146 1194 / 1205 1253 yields 0.94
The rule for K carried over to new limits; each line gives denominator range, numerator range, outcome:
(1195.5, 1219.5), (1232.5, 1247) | 1.10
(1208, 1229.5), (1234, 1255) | 1.13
